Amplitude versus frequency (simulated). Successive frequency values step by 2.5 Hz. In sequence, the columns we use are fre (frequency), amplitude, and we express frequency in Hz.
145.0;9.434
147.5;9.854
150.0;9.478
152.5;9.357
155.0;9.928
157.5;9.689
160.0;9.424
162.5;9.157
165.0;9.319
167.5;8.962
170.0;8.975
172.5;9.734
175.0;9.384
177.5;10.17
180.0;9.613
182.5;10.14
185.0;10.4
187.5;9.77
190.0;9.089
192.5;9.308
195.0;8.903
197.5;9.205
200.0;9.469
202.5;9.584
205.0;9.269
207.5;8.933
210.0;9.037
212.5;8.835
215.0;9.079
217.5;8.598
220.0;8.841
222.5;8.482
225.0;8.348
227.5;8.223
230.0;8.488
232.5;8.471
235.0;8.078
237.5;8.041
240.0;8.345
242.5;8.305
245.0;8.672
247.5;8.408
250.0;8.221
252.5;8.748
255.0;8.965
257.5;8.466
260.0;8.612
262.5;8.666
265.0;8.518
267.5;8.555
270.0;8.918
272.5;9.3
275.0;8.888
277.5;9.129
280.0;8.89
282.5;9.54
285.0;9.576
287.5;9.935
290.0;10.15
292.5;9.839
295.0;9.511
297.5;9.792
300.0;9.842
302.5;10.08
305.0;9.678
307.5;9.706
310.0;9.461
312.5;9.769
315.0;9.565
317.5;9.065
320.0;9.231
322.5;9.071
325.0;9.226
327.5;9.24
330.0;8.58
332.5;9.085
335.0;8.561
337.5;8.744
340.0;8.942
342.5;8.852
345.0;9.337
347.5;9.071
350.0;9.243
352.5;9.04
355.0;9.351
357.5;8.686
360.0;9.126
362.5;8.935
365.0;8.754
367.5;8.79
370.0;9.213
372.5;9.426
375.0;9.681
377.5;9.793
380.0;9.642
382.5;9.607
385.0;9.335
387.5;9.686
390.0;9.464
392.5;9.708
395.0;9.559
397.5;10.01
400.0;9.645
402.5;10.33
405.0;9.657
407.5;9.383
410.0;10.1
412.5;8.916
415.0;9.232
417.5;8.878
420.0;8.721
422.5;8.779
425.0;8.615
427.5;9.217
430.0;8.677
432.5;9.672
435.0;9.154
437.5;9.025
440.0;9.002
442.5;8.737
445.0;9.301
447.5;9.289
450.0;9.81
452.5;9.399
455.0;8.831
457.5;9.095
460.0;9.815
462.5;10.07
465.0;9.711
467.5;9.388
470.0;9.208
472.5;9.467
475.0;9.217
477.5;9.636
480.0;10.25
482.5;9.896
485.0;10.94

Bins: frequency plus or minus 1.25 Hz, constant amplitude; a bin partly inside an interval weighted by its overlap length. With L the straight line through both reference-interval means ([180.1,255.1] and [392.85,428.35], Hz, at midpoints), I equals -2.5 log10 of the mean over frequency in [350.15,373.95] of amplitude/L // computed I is 0.02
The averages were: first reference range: 8.89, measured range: 9.05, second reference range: 9.37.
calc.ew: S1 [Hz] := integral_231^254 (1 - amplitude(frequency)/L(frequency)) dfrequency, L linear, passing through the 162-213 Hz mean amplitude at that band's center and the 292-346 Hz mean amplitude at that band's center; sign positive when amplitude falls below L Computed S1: 2.44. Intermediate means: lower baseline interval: 9.4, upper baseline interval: 9.32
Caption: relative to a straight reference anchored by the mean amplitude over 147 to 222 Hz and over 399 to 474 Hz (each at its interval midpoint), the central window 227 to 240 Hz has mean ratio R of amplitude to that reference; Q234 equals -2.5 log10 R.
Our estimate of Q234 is 0.13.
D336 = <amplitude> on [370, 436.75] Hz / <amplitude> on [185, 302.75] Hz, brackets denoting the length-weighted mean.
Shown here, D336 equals 1.05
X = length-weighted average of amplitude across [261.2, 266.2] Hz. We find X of 8.59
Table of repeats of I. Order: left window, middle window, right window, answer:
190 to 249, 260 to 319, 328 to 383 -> -0.05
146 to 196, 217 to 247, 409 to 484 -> 0.13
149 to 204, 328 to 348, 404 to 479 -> 0.05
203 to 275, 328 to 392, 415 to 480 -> -0.02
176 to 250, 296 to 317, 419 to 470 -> -0.07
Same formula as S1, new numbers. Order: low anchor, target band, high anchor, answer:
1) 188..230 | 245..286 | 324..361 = 0.7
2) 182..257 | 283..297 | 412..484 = -1.2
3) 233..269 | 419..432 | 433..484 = 0.6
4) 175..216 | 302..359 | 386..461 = 1.1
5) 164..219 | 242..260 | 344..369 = 1.3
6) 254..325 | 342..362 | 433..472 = 0.5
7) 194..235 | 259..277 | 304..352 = 0.4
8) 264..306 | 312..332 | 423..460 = 0.4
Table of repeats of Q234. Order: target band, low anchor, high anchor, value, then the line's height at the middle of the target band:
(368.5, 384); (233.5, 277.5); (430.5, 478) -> -0.06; 9.05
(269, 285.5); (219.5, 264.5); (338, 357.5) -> -0.06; 8.67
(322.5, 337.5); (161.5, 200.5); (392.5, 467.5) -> 0.05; 9.39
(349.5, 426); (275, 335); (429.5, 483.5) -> 0.01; 9.42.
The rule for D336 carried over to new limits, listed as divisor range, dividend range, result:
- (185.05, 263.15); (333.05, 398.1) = 1.05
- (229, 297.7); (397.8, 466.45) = 1.05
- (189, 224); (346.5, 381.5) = 1.02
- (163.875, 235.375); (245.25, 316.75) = 1.01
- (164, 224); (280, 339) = 1.02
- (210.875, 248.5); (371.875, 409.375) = 1.14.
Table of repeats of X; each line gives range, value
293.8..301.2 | 9.72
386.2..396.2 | 9.6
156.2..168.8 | 9.31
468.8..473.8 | 9.34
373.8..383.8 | 9.68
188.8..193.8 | 9.2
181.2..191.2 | 9.85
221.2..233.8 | 8.4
